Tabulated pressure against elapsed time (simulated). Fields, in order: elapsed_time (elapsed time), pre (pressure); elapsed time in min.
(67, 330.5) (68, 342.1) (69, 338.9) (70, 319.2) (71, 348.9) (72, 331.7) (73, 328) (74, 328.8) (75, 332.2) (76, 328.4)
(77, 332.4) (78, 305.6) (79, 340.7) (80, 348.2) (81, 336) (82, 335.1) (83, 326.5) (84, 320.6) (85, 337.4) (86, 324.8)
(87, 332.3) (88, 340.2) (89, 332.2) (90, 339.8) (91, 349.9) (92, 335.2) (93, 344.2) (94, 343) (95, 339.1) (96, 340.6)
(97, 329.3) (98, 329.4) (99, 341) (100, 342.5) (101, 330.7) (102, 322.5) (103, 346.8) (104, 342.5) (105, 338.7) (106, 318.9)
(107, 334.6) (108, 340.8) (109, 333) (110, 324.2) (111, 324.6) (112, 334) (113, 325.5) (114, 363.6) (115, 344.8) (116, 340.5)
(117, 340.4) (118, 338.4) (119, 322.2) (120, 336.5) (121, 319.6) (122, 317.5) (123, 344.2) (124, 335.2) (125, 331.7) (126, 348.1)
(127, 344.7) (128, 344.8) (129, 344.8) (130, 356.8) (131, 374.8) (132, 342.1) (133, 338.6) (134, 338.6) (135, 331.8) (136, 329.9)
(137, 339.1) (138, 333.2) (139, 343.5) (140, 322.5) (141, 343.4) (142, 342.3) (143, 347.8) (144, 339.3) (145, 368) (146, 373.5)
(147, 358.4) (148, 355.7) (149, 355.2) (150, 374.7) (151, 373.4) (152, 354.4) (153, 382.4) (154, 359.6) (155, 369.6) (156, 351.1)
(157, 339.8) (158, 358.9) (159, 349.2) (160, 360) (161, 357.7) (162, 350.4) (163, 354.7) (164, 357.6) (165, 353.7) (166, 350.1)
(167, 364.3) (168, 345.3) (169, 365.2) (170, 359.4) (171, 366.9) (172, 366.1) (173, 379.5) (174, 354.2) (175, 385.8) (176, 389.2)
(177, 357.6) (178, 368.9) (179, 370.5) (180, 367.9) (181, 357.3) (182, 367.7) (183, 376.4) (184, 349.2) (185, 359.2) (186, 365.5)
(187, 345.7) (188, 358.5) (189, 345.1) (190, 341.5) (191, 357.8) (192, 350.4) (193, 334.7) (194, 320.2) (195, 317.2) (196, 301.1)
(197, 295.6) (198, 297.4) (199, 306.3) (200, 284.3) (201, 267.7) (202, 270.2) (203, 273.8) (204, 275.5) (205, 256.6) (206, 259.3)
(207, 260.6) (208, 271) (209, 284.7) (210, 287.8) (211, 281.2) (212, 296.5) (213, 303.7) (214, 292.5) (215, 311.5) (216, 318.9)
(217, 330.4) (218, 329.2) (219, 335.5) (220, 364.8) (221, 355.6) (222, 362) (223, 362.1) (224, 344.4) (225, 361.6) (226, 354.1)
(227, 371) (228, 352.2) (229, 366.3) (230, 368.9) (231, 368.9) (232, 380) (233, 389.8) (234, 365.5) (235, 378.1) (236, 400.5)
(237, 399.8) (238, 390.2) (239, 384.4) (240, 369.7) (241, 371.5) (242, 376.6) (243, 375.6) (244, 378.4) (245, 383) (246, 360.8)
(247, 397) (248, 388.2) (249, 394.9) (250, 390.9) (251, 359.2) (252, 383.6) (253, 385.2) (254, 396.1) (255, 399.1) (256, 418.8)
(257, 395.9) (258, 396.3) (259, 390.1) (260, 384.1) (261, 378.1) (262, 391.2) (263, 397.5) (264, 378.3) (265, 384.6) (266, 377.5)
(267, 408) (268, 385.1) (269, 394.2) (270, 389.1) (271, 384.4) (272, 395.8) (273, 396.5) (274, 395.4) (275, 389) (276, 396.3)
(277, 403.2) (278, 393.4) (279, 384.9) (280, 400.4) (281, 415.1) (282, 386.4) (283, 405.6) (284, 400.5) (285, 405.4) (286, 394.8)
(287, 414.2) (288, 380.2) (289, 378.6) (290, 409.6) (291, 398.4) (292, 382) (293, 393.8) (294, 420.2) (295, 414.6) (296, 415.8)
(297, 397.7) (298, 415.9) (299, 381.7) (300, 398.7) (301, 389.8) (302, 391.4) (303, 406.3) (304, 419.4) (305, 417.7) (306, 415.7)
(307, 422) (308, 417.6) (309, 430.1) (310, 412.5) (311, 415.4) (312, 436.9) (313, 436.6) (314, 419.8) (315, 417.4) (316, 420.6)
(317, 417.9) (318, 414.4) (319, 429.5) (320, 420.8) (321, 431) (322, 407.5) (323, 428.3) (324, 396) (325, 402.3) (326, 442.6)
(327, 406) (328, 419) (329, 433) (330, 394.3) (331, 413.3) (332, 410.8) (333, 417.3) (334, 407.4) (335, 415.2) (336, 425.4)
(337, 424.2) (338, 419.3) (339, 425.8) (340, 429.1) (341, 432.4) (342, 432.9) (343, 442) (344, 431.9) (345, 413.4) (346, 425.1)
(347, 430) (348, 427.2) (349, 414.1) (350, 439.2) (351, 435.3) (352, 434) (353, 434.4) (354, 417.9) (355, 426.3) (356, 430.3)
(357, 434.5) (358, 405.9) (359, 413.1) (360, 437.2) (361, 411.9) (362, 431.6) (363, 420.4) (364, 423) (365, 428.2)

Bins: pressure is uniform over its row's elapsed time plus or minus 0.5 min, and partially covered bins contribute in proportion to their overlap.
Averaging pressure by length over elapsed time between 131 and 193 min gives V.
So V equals 356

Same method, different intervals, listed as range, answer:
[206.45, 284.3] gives 370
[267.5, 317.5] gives 404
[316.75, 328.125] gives 418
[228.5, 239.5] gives 381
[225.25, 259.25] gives 382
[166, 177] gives 366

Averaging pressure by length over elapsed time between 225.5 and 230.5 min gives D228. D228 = 362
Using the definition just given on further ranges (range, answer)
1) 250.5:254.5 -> 381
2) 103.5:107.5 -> 334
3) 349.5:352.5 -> 436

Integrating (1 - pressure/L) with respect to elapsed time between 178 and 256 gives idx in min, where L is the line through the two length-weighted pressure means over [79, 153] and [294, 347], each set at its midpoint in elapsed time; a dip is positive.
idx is 7.0 min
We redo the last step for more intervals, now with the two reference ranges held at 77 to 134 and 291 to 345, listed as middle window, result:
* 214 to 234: 1.5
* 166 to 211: 4.4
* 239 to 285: 0.6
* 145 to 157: -0.3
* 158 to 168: 0.1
